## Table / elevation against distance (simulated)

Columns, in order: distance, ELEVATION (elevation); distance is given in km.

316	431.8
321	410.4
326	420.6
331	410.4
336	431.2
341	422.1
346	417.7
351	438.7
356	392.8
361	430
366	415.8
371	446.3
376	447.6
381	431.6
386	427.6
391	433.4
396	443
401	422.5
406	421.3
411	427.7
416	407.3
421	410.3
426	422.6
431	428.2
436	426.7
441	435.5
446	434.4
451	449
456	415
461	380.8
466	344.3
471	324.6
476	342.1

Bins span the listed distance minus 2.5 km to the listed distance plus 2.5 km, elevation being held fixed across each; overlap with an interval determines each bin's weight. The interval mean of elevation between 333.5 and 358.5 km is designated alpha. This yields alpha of 420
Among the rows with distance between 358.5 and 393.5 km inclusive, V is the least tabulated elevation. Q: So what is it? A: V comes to 415.8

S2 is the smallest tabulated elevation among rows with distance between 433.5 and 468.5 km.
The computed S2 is 344.3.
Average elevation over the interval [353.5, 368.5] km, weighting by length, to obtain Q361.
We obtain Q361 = 413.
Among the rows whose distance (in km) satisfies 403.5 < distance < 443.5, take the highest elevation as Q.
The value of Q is 435.5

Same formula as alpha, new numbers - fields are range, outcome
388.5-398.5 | 438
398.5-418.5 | 420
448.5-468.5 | 397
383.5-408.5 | 430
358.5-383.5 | 434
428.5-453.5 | 435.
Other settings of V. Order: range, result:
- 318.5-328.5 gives 410.4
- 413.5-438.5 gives 407.3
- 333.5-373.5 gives 392.8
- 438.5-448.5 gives 434.4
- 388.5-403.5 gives 422.5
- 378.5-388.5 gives 427.6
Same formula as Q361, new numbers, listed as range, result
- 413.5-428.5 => 413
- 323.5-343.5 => 421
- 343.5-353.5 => 428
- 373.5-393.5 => 435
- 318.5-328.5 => 416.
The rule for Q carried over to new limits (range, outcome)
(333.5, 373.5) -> 446.3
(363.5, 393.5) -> 447.6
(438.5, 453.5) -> 449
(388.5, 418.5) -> 443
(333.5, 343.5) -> 431.2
